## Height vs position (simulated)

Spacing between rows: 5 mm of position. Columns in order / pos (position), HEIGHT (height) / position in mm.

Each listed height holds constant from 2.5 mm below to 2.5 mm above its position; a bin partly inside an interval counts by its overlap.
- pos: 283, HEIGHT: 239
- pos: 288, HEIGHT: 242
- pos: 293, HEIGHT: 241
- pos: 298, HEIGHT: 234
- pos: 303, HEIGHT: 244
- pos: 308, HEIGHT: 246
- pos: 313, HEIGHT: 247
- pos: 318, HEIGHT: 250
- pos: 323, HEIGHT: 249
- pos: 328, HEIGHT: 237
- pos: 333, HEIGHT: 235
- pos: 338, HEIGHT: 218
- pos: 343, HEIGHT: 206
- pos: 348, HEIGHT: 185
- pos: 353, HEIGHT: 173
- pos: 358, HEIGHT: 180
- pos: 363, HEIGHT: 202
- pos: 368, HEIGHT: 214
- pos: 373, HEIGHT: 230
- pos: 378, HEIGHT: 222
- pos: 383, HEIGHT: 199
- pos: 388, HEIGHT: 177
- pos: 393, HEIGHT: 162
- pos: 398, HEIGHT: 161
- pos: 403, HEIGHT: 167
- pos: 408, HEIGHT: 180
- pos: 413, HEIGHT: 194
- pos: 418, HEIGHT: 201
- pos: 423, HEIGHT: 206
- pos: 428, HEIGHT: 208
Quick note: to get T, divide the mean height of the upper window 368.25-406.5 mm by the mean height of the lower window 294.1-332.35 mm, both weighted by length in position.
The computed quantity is 0.78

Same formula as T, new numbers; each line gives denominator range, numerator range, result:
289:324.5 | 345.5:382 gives 0.82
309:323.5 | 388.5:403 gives 0.66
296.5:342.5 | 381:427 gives 0.77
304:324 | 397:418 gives 0.73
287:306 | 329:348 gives 0.90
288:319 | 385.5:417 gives 0.72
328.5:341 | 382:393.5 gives 0.79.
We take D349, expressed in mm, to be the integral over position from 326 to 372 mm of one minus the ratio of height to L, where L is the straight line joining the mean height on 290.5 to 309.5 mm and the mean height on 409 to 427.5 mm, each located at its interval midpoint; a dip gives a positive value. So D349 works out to 3.7 mm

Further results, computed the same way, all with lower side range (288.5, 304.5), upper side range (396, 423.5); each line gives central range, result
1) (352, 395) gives 1.1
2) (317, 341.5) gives -1.3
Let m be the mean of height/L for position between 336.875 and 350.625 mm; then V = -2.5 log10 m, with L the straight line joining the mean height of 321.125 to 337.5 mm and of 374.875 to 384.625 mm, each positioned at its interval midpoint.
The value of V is 0.15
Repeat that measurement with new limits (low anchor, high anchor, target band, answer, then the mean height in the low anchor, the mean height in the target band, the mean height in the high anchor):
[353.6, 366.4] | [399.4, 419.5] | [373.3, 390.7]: -0.09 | 190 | 203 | 183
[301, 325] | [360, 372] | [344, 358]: 0.21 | 247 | 182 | 210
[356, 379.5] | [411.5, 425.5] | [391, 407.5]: 0.23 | 210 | 165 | 201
